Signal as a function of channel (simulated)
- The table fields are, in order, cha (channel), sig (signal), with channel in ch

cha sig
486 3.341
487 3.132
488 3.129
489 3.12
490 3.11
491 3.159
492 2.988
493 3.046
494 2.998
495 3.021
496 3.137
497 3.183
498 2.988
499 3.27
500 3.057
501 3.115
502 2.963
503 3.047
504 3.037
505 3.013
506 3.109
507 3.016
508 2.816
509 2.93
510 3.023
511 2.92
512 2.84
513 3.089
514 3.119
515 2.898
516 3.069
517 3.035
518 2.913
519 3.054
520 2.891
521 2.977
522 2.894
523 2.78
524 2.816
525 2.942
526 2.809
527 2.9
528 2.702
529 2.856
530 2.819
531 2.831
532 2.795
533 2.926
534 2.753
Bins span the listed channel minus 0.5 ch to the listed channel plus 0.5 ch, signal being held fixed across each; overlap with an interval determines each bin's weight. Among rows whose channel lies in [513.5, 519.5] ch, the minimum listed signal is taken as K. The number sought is 2.898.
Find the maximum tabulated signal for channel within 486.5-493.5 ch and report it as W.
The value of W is 3.159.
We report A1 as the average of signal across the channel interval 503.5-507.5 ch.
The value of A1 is 3.04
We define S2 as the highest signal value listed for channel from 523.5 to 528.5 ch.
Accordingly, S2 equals 2.942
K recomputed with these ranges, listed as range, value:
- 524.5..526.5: 2.809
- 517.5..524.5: 2.78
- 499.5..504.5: 2.963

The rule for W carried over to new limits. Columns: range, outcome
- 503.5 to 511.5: 3.109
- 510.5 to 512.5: 2.92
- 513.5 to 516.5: 3.119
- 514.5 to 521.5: 3.069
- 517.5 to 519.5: 3.054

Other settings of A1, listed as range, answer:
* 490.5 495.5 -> 3.04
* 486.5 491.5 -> 3.13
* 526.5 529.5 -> 2.82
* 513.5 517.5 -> 3.03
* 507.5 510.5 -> 2.92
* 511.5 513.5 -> 2.96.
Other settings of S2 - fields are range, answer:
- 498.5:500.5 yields 3.27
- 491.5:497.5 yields 3.183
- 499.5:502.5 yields 3.115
